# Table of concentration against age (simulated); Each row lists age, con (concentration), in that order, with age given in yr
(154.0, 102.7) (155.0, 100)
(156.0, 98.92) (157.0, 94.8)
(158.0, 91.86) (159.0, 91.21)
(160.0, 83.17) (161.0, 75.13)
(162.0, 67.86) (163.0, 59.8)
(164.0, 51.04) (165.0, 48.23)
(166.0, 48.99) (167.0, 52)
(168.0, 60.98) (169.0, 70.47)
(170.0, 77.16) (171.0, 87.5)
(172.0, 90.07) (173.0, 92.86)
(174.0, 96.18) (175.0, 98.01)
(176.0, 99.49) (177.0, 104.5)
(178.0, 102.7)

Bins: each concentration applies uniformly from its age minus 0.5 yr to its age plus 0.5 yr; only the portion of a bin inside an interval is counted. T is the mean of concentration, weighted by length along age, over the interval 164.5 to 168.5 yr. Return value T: 52.5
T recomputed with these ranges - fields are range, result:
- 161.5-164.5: 59.6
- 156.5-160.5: 90.3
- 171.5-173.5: 91.5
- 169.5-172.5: 84.9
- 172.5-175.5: 95.7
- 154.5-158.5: 96.4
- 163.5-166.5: 49.4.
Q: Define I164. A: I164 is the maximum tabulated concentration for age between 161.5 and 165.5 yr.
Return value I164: 67.86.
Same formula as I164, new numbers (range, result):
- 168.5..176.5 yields 99.49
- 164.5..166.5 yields 48.99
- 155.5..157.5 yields 98.92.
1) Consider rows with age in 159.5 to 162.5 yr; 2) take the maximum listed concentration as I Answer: 83.17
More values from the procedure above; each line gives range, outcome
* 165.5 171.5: 87.5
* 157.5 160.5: 91.86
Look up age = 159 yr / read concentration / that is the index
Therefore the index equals 91.21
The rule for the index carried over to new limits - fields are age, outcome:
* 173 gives 92.86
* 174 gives 96.18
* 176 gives 99.49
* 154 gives 102.7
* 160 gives 83.17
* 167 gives 52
